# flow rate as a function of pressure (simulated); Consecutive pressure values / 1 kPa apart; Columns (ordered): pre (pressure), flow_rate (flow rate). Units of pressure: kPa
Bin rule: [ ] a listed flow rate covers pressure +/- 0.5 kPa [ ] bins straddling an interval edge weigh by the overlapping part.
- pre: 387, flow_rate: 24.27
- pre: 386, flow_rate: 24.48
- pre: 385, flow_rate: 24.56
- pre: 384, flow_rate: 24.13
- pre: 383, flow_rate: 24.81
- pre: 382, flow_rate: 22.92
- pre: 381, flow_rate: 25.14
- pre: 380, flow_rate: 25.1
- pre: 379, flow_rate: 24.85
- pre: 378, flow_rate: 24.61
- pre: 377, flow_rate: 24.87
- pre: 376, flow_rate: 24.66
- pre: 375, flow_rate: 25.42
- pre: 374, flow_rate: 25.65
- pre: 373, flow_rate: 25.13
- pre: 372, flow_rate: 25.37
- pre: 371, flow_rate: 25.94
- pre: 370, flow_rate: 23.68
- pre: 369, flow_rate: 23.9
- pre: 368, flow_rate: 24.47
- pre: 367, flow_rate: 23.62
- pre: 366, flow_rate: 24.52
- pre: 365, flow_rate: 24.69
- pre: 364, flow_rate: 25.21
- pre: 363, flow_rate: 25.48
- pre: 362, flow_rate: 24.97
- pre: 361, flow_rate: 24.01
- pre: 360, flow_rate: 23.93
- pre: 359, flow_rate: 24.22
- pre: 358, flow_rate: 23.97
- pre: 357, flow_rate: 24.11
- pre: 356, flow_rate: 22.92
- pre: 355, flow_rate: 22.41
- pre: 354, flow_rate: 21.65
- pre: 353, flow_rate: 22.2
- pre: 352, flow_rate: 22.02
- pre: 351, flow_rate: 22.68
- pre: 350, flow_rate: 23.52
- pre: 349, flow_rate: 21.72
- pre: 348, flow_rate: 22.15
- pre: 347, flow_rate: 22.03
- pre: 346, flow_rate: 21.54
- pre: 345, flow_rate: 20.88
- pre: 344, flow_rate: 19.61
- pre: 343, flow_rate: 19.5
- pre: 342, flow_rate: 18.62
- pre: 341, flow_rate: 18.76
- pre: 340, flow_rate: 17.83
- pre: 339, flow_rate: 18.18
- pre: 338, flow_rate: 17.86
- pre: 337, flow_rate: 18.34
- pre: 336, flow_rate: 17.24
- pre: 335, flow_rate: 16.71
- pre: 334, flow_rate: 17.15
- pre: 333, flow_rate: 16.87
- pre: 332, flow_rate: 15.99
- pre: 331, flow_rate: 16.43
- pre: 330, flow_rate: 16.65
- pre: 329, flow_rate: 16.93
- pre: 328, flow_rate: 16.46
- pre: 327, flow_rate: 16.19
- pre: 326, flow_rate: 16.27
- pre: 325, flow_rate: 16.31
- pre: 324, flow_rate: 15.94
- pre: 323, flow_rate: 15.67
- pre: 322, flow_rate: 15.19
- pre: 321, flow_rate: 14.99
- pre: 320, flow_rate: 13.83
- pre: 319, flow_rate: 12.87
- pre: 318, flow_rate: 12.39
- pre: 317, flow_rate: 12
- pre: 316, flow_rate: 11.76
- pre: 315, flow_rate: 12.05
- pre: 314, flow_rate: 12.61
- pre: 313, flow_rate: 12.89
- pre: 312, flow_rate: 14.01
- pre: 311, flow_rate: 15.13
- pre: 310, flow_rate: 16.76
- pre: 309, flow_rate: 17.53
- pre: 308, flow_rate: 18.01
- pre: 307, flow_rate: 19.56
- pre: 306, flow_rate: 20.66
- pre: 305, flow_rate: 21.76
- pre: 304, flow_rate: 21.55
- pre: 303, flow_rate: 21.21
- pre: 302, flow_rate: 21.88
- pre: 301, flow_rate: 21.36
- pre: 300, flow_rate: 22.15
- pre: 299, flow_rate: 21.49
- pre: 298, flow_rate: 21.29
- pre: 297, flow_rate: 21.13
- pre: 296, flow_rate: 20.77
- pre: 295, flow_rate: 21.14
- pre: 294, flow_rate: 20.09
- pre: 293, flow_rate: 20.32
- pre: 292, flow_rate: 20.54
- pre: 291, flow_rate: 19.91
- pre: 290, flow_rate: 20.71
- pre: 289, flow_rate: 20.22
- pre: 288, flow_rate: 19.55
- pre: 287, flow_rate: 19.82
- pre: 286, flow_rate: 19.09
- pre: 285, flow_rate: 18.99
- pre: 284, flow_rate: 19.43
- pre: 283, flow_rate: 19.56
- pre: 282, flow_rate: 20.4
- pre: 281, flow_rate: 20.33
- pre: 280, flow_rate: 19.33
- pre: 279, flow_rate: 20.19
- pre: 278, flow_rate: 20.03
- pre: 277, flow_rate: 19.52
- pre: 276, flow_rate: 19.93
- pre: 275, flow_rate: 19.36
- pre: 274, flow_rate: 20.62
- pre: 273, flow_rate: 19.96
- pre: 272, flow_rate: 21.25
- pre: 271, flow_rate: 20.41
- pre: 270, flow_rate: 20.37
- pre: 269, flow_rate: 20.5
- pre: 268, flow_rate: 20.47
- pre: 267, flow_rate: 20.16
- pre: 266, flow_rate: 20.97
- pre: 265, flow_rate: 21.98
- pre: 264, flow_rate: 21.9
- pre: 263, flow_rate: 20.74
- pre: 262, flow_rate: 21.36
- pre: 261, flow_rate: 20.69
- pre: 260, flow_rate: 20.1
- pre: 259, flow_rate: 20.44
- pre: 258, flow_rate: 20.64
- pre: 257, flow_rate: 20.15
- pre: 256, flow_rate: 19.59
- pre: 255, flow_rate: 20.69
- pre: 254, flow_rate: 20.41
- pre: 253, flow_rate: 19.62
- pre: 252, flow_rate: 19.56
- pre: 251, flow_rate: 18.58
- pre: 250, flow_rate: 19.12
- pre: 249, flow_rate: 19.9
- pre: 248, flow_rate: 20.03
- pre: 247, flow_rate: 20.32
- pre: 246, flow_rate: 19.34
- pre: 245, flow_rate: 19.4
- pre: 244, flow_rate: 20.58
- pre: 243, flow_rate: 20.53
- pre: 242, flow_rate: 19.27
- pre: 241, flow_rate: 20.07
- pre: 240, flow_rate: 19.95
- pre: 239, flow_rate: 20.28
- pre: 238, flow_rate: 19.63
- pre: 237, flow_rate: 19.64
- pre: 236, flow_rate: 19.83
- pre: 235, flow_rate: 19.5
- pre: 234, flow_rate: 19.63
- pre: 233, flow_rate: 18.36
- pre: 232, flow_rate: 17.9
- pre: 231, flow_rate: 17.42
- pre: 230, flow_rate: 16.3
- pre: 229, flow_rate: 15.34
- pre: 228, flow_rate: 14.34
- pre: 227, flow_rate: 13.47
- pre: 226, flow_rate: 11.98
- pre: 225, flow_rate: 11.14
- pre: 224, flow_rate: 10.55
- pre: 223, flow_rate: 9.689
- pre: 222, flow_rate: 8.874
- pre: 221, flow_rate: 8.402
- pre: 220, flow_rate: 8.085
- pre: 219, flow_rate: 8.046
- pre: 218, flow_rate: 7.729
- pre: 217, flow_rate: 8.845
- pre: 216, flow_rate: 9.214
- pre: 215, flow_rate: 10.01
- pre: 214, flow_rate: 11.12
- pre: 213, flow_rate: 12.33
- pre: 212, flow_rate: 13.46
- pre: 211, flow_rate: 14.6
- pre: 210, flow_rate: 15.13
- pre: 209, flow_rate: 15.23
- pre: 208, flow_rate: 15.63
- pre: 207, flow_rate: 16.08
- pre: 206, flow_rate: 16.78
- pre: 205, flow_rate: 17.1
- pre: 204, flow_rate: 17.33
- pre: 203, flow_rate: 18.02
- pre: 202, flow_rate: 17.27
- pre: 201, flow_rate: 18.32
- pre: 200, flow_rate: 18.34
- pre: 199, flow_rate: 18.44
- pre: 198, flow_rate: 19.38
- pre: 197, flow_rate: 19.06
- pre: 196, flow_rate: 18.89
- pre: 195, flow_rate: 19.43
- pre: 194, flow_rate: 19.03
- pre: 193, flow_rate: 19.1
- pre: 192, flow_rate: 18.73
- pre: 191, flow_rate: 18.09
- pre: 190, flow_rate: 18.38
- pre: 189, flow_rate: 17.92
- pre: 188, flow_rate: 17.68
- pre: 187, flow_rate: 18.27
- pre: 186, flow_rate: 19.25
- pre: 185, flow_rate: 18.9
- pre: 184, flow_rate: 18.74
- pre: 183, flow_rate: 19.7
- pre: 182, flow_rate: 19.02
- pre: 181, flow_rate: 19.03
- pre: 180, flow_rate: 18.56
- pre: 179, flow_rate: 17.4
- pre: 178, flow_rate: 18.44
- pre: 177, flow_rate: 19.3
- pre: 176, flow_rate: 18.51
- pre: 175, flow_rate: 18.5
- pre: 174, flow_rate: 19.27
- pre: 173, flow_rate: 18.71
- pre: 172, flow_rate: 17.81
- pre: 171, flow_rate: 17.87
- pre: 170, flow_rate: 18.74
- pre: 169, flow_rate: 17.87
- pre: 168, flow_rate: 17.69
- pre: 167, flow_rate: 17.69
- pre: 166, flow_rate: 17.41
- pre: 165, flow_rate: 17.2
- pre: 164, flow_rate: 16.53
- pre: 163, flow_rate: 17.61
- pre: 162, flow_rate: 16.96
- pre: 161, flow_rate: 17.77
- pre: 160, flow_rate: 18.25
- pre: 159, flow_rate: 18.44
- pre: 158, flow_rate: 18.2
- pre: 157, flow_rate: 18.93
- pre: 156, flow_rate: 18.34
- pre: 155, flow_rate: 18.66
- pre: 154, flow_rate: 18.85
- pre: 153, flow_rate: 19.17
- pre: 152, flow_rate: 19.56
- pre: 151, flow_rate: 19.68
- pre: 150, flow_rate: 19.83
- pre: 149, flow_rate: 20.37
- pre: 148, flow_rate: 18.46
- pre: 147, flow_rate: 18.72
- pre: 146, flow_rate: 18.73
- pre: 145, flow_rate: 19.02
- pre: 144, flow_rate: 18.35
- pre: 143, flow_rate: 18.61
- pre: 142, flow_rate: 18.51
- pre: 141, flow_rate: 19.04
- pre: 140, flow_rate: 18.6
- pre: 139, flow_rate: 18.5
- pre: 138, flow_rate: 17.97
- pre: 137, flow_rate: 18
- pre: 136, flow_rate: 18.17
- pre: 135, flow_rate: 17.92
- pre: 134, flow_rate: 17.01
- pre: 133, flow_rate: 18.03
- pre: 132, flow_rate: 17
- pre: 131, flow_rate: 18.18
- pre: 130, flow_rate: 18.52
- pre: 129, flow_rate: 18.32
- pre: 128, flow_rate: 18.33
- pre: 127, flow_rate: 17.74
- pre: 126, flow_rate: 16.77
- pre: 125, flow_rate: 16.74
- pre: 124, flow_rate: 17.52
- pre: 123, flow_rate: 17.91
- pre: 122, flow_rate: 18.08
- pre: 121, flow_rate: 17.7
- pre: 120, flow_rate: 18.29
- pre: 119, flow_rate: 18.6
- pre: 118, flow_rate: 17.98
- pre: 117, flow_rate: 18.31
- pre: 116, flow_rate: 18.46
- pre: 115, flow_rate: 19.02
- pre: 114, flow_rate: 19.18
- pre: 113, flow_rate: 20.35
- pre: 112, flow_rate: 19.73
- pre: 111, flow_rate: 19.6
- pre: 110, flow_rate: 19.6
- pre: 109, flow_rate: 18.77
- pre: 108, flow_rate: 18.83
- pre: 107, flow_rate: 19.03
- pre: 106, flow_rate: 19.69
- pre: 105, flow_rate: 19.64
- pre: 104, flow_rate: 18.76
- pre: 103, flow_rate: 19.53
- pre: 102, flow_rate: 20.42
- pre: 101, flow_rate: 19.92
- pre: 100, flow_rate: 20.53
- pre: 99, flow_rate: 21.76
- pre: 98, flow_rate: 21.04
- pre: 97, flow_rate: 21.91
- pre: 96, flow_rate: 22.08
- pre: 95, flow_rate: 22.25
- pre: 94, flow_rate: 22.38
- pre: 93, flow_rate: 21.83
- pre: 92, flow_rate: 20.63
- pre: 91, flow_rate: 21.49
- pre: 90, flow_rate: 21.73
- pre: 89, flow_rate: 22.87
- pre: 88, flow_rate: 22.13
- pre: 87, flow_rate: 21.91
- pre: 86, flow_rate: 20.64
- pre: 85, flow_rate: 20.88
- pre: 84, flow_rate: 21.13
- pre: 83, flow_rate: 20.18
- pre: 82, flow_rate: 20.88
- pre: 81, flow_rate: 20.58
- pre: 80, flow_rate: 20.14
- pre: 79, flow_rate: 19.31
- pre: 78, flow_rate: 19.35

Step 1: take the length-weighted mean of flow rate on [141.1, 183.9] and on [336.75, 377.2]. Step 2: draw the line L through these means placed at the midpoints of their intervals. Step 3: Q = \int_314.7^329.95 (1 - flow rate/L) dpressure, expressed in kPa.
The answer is 5.1 kPa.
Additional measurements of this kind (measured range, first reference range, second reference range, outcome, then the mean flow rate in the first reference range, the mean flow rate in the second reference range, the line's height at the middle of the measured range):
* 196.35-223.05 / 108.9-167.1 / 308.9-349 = 5.8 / 18.4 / 16.6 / 17.7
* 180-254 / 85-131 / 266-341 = 8.8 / 19.7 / 18.3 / 18.9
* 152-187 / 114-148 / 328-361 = 0.3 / 18.2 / 20.1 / 18.5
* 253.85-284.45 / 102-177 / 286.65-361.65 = -2.7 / 18.5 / 18.9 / 18.7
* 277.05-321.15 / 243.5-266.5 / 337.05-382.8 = 6.0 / 20.3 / 23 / 21.4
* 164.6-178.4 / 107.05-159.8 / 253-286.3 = 0.6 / 18.5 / 20.3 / 19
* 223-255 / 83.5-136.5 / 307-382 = 2.8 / 19.5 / 19.9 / 19.8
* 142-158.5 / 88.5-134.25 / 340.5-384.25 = 0.9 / 19.4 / 23.4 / 20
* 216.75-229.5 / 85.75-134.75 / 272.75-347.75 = 5.6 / 19.5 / 18.3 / 18.8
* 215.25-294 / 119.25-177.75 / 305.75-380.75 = 3.9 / 18.3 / 19.9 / 19.1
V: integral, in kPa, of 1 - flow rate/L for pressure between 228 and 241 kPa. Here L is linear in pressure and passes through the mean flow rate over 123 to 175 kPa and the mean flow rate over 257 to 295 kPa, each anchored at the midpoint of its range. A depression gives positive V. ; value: 0.7 kPa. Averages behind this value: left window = 18.2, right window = 20.3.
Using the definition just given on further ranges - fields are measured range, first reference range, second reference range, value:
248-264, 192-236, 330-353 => -3.7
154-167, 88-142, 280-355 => 0.8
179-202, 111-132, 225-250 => -0.5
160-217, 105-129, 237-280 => 6.1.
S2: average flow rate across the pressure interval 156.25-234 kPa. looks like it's 16.3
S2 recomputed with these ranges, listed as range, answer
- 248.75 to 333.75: 18.8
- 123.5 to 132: 17.7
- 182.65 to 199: 18.8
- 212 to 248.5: 15.2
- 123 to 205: 18.4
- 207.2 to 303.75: 18.1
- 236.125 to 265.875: 20.2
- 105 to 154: 18.6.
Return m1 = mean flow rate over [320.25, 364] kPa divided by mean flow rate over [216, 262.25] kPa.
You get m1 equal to 1.16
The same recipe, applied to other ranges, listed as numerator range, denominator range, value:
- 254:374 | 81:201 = 1.04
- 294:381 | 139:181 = 1.09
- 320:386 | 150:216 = 1.21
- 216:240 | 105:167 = 0.77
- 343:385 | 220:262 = 1.34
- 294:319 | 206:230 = 1.50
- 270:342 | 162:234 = 1.13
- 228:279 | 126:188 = 1.08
